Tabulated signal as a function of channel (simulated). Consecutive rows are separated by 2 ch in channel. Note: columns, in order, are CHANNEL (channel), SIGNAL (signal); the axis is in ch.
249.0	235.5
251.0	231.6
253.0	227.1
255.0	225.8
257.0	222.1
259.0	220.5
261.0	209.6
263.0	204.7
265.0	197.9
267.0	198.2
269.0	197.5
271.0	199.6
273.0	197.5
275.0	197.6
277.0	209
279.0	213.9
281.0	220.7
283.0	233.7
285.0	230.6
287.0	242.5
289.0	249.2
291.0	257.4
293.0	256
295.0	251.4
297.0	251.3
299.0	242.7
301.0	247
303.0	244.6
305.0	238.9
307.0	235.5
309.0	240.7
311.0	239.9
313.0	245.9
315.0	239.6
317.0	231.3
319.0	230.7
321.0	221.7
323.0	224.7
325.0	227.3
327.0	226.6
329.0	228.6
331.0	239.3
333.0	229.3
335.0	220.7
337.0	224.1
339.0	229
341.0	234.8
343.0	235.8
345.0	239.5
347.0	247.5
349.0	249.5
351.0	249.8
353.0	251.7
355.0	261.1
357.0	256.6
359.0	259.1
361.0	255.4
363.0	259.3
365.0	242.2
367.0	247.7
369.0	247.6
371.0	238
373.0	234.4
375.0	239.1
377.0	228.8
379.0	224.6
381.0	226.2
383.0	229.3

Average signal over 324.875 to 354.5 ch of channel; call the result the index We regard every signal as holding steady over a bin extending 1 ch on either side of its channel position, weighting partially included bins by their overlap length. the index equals 236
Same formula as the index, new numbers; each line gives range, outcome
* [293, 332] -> 238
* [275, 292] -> 230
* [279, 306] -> 242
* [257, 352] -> 230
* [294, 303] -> 248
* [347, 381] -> 246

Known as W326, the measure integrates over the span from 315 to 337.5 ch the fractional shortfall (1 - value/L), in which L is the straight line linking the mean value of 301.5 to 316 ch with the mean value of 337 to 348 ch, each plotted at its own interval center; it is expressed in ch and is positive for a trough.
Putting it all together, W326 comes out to 0.96 ch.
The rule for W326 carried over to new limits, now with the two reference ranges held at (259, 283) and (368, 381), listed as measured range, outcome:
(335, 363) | -2.16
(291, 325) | -3.78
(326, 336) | -0.28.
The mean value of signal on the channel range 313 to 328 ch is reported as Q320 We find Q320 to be 230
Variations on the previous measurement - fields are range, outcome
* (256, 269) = 208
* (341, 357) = 248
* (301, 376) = 240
